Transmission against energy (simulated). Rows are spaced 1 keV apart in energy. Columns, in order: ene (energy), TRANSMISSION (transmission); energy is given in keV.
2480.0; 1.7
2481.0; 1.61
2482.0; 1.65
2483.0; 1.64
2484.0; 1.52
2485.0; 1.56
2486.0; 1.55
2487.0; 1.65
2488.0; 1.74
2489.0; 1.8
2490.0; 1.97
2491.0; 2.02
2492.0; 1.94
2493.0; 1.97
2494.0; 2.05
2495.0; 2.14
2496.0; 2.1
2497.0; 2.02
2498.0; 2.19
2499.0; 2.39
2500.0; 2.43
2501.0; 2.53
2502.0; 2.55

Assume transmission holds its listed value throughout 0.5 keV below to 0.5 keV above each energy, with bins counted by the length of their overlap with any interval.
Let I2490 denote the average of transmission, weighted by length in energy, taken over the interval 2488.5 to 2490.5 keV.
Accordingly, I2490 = 1.89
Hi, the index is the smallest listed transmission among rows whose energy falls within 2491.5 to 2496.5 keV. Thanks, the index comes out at 1.94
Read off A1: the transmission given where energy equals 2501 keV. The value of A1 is 2.53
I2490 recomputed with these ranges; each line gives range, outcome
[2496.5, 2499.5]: 2.2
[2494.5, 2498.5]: 2.11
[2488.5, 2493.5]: 1.94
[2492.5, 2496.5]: 2.06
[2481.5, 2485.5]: 1.59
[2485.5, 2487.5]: 1.6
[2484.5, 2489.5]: 1.66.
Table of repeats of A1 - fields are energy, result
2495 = 2.14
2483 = 1.64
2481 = 1.61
